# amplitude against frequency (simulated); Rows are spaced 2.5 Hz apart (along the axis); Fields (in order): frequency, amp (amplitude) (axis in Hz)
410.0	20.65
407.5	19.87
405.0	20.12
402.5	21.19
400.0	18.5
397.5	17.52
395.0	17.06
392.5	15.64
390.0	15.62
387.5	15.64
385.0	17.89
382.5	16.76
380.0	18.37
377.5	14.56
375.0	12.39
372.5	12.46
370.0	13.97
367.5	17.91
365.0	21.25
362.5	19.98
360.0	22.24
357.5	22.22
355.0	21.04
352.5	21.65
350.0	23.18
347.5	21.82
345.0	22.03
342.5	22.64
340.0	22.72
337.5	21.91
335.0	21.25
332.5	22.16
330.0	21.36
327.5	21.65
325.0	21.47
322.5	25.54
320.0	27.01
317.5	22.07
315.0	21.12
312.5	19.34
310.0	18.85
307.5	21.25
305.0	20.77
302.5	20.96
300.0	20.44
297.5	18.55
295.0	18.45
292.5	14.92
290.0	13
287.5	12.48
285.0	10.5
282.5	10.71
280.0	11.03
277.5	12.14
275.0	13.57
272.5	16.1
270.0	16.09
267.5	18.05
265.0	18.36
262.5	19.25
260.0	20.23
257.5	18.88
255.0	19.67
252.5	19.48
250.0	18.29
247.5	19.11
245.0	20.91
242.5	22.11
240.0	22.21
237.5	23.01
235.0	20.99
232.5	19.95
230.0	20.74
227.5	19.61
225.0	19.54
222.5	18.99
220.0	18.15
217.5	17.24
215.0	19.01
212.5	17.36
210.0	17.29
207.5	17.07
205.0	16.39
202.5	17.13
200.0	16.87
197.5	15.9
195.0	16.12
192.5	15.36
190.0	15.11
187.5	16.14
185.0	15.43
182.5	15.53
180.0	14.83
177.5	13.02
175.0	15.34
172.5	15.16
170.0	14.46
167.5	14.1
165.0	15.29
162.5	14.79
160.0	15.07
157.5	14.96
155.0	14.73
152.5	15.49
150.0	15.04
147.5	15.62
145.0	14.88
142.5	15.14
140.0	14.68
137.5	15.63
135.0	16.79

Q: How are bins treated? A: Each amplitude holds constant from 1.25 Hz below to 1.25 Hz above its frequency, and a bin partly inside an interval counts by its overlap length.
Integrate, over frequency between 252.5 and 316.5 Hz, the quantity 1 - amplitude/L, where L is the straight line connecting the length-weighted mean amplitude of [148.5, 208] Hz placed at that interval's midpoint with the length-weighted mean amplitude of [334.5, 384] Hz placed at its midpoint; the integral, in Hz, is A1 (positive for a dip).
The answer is 2.6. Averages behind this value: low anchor 15.4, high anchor 19.5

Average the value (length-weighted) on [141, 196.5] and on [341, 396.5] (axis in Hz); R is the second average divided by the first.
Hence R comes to 1.2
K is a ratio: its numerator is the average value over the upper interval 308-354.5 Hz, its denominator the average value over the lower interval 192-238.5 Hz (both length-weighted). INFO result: 1.21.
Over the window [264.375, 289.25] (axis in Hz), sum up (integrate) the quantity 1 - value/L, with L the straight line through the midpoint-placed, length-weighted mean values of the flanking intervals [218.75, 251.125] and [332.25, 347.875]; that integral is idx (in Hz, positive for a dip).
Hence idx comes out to 8.5 Hz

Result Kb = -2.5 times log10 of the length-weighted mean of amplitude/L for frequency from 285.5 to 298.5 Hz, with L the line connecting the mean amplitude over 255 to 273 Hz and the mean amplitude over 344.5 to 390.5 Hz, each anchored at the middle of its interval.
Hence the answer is 0.21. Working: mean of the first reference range 18.3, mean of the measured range 15.1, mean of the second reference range 18.5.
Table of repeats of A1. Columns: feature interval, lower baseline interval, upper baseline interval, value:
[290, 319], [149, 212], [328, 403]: -2.51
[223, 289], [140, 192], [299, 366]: 2.50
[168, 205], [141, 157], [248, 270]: 2.15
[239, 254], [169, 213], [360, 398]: -4.00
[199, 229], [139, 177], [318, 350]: -0.89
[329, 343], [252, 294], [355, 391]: -4.45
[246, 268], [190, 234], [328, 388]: -0.95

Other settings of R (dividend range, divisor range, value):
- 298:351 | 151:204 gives 1.43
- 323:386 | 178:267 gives 1.09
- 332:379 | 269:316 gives 1.22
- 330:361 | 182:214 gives 1.35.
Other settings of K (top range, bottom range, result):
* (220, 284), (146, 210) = 1.19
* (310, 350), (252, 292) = 1.43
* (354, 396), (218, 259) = 0.86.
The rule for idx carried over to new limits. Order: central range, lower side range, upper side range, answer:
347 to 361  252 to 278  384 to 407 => -3.4 Hz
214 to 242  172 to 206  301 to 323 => -3.9 Hz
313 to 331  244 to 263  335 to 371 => -1.9 Hz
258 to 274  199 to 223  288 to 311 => 0.1 Hz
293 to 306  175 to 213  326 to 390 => -0.9 Hz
